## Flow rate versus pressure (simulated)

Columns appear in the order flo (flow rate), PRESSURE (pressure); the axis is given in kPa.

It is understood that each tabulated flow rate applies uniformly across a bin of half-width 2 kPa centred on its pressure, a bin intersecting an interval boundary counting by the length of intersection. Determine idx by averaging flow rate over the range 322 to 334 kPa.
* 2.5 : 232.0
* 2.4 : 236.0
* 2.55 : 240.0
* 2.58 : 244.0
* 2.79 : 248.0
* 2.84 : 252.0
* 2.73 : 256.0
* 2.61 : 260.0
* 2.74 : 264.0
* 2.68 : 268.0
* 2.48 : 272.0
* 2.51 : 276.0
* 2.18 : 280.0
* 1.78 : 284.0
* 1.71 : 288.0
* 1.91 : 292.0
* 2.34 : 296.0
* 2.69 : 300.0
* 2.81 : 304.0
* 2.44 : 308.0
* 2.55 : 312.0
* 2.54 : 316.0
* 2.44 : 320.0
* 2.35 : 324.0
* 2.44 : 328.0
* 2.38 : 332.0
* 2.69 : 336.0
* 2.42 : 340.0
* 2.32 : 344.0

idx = 2.39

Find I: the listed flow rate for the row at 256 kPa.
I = 2.73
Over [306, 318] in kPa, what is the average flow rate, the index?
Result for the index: 2.51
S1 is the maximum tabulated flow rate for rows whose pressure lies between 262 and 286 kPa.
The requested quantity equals 2.74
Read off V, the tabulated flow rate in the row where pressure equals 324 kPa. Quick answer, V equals 2.35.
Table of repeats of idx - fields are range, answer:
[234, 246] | 2.51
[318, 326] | 2.4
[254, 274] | 2.65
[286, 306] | 2.29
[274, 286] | 2.16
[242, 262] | 2.71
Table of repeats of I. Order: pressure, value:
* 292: 1.91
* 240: 2.55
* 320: 2.44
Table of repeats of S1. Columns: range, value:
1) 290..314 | 2.81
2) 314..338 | 2.69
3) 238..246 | 2.58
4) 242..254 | 2.84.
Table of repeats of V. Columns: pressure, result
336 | 2.69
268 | 2.68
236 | 2.4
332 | 2.38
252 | 2.84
